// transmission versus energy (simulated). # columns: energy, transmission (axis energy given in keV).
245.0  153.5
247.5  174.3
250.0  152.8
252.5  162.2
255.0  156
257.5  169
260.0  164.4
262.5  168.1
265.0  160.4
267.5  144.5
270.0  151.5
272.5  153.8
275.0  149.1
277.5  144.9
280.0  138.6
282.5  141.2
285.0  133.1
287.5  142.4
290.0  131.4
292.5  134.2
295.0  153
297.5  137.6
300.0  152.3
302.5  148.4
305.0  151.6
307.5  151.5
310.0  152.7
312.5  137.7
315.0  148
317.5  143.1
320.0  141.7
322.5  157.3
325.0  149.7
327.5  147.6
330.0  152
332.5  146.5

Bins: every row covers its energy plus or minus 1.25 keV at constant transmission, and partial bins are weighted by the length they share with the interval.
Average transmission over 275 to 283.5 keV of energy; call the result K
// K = 143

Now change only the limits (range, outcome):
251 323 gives 149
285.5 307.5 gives 144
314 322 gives 145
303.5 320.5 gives 147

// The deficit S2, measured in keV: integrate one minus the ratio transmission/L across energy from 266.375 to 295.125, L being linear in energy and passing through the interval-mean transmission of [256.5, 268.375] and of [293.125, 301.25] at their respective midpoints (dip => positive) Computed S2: 2.1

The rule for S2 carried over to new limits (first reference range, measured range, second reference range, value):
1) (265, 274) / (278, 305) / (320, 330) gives 1.6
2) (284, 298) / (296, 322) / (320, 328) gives -0.3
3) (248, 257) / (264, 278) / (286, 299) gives 0.0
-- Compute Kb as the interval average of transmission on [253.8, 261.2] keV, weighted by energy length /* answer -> 163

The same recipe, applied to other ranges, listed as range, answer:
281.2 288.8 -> 139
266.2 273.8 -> 150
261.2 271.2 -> 156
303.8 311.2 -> 152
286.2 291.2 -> 137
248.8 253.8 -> 158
